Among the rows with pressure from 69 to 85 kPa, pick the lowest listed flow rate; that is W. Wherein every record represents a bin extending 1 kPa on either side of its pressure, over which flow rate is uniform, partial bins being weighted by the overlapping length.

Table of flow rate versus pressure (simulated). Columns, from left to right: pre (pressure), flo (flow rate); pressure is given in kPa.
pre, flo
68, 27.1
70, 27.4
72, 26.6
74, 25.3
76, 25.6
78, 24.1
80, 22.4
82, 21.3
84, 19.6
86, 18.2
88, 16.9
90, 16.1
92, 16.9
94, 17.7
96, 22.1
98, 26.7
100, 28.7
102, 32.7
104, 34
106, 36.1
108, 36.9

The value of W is 19.6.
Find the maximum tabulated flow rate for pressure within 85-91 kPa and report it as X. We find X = 18.2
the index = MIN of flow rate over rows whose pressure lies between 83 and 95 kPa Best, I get 16.1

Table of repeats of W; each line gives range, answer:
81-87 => 18.2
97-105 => 26.7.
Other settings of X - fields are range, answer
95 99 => 26.7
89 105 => 34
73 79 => 25.6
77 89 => 24.1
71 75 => 26.6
